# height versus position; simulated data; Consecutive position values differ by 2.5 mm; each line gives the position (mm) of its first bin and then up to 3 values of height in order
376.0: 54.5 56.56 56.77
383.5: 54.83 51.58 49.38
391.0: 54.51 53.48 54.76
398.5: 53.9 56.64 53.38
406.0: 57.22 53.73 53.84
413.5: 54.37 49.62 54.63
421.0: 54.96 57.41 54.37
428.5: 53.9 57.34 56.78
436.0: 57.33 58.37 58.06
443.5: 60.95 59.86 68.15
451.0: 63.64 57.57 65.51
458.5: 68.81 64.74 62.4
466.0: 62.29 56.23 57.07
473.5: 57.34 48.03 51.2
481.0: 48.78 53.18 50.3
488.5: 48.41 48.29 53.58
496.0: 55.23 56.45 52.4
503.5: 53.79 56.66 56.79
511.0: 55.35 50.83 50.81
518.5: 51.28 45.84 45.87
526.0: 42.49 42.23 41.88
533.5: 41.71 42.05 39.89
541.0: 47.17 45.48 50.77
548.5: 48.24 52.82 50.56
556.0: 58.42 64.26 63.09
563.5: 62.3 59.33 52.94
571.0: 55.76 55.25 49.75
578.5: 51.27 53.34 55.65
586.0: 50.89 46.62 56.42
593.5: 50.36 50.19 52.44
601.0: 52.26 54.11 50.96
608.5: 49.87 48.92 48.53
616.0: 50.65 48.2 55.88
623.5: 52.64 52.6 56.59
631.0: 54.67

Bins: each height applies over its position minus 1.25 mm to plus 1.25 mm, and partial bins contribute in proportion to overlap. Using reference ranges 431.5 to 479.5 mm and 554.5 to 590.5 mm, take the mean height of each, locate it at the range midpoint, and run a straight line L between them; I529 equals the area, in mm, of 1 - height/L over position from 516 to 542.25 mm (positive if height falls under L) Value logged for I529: 5.9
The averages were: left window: 59.7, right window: 55.6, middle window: 44.4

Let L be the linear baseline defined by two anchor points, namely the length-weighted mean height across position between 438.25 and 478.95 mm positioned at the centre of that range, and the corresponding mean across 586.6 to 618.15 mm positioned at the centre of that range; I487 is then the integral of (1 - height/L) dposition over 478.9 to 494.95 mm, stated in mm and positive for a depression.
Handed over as 2.2 mm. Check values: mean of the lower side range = 60.2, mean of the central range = 50.5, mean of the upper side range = 50.9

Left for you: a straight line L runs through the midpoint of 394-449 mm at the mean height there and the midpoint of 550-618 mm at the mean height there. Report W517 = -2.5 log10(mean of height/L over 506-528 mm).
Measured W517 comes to 0.10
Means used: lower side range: 56.1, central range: 50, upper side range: 53.5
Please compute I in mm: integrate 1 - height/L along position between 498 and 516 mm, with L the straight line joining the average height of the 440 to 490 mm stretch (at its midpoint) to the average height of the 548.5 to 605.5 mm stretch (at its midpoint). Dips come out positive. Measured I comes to 0.8 mm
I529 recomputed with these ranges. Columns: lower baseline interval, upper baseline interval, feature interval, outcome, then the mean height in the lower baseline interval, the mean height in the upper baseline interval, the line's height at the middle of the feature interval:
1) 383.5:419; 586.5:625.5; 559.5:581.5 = -1.88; 53.7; 51.2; 51.6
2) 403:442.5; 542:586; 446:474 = -3.56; 55.4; 54.5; 55.2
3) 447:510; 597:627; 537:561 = 1.10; 56.7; 51.4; 53.9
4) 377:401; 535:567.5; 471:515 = 0.31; 54.1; 52.7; 53.2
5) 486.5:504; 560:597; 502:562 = 3.75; 52.4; 54.2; 53.2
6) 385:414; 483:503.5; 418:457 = -4.01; 53.9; 52.3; 53.3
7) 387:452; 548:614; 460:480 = -0.67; 56.1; 53.6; 55.3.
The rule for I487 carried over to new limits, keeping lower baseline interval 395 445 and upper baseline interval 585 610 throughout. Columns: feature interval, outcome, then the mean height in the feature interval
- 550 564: -1.6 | 58.5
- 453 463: -1.8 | 64.5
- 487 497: 0.5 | 51.3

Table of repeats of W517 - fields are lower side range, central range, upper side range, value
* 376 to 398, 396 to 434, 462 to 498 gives -0.02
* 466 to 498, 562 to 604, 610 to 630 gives -0.03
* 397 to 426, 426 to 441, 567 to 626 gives -0.05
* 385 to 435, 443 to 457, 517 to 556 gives -0.21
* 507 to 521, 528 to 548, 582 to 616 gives 0.18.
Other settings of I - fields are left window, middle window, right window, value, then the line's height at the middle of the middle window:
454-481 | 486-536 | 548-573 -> 7.1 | 58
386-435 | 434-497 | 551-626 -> -3.9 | 54.1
